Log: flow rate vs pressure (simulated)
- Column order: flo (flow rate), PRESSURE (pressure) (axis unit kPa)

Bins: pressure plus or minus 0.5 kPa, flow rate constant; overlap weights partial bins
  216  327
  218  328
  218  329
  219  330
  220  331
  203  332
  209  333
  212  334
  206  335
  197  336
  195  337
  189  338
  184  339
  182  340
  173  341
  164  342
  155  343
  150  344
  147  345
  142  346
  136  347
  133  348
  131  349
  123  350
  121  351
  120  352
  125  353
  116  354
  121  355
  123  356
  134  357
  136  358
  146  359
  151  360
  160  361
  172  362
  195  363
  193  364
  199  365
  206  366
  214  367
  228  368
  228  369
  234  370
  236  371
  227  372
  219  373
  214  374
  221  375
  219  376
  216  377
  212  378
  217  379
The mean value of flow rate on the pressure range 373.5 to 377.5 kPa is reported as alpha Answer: 218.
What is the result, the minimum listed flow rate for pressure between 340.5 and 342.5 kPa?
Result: 164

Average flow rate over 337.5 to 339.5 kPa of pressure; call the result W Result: 186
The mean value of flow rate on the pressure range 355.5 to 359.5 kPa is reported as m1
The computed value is 135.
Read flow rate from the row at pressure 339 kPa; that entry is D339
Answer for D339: 184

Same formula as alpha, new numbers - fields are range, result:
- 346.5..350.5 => 131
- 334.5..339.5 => 194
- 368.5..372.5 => 231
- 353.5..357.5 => 124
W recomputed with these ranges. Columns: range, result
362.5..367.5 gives 201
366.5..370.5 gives 226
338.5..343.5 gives 172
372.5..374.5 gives 216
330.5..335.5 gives 210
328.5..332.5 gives 215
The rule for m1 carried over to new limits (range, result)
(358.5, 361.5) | 152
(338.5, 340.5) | 183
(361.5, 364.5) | 187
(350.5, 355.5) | 121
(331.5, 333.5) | 206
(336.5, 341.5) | 185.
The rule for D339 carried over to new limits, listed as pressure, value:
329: 218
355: 121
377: 216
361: 160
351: 121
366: 206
